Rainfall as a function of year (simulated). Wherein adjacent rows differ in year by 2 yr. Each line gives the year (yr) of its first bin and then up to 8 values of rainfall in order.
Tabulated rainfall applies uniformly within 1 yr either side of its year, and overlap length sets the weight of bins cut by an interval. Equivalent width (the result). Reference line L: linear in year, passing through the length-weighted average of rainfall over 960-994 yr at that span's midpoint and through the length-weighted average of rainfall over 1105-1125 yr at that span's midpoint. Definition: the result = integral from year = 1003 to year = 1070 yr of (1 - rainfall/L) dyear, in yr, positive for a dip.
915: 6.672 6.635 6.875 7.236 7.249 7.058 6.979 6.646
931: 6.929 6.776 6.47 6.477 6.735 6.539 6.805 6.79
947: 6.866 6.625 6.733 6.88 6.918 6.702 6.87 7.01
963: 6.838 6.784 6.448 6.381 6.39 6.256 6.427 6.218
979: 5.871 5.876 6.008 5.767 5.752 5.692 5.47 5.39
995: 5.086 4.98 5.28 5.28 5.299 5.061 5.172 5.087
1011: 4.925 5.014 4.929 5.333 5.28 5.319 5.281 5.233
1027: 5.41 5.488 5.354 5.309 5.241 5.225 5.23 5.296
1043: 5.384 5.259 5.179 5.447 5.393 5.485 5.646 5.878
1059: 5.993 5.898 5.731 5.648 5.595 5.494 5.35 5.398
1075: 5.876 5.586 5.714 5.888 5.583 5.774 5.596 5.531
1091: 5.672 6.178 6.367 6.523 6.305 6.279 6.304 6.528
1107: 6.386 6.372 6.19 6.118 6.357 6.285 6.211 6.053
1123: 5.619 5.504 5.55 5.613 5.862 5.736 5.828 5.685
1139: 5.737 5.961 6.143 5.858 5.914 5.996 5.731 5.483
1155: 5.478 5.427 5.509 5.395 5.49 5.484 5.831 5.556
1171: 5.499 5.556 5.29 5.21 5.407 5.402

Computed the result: 8.6 yr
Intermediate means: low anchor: 6.15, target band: 5.37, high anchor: 6.16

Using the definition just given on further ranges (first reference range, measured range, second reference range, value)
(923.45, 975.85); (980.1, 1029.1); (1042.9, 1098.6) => 7.19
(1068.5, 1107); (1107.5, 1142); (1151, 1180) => -1.34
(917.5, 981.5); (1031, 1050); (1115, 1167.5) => 2.90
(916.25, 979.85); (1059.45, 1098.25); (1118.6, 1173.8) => 1.76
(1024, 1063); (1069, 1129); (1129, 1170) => -4.01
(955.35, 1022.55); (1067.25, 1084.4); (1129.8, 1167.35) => 0.37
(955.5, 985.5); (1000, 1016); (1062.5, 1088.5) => 2.70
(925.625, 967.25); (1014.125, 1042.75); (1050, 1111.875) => 4.31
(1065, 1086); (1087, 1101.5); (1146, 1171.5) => -1.19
